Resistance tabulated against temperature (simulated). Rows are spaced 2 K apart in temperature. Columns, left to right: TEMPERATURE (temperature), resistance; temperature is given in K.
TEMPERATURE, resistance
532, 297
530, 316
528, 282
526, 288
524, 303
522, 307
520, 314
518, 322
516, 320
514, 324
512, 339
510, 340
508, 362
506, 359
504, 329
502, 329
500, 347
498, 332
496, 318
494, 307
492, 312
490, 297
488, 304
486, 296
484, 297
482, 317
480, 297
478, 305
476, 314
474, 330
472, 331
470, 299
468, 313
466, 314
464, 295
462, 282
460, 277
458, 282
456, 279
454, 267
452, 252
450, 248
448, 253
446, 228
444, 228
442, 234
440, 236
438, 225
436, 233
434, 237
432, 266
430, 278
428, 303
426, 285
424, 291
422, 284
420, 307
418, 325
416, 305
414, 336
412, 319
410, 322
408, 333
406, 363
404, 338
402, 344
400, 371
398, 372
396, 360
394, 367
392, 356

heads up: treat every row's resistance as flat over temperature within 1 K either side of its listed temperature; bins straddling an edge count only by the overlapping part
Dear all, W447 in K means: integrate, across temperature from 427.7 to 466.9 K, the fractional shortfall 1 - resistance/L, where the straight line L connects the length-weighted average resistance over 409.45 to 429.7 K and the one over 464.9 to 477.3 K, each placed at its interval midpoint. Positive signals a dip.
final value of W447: 6.5 K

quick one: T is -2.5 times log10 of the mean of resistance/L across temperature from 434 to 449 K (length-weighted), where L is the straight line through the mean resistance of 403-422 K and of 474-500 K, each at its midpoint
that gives 0.34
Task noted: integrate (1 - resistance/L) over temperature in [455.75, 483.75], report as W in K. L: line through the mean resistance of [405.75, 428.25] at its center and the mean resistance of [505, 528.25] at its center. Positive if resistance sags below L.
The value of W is 1.4 K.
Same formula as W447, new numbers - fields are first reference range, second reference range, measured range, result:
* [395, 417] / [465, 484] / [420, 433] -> 1.8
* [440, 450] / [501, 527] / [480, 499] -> -0.9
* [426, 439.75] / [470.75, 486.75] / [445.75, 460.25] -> 1.0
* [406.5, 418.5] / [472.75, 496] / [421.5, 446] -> 4.9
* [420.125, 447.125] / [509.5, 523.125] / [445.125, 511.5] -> -2.3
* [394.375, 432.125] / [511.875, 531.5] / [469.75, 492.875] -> 0.5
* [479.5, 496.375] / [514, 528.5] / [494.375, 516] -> -2.1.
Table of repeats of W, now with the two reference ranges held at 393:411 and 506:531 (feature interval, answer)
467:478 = 0.5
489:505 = 0.2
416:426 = 1.3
